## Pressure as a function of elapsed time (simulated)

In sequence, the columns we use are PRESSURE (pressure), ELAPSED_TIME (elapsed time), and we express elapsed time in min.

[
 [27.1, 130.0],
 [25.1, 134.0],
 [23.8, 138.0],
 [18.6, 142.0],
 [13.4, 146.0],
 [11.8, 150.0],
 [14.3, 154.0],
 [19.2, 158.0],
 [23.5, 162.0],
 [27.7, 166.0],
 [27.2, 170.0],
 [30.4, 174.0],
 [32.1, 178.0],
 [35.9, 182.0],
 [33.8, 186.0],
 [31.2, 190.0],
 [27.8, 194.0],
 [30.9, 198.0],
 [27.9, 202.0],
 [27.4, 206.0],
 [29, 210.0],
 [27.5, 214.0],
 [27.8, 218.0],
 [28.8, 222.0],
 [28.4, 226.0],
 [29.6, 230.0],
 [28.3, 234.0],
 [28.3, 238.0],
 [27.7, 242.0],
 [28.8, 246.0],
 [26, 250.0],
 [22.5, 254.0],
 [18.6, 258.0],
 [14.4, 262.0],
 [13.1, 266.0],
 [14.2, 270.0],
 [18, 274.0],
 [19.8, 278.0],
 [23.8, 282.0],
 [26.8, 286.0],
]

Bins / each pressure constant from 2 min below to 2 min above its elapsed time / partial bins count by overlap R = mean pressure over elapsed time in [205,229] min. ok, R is 28.2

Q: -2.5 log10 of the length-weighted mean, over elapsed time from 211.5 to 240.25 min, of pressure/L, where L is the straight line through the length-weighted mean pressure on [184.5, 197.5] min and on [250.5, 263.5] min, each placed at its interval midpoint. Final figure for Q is -0.15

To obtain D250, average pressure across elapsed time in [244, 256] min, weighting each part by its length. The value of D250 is 25.8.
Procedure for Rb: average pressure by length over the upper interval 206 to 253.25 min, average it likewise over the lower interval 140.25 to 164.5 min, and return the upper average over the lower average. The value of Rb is 1.65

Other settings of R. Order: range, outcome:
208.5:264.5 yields 26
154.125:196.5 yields 28.3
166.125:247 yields 29.4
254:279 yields 16.7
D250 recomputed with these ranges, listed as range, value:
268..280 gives 17.3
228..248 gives 28.5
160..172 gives 26.1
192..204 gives 28.9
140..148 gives 16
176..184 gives 34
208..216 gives 28.2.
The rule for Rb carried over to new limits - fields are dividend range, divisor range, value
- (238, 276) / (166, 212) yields 0.69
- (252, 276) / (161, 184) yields 0.57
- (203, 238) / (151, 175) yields 1.24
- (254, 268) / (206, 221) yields 0.58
